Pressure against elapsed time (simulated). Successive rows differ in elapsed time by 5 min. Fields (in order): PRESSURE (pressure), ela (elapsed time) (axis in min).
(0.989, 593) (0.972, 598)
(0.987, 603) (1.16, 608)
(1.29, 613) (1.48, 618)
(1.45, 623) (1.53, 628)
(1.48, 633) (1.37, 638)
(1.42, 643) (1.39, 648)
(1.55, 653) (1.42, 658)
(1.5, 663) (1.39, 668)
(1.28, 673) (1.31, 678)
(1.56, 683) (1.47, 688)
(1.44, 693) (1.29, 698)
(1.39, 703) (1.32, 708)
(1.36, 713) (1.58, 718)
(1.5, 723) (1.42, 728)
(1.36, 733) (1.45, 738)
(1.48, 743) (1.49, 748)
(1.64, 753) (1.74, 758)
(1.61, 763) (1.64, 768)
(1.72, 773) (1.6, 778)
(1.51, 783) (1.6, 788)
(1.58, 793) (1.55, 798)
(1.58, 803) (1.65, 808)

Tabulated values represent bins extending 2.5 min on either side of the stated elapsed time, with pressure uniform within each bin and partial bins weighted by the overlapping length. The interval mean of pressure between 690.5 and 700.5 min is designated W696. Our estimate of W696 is 1.36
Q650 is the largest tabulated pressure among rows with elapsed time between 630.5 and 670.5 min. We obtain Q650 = 1.55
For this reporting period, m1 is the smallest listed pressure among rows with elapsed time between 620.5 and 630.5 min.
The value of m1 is 1.45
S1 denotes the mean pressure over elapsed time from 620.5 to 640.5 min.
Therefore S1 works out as 1.46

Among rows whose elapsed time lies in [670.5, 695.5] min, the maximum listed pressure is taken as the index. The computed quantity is 1.56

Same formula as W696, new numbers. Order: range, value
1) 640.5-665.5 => 1.46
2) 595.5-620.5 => 1.18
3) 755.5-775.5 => 1.68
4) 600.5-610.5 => 1.07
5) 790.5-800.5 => 1.56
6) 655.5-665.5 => 1.46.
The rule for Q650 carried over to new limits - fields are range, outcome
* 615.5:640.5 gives 1.53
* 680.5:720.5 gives 1.58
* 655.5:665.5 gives 1.5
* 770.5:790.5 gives 1.72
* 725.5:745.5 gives 1.48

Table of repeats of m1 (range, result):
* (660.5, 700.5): 1.28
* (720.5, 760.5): 1.36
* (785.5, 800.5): 1.55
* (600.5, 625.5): 0.987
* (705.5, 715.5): 1.32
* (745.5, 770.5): 1.49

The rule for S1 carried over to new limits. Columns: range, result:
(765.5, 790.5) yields 1.61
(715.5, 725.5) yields 1.54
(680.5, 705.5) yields 1.43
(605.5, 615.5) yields 1.23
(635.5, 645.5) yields 1.4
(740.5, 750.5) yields 1.49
